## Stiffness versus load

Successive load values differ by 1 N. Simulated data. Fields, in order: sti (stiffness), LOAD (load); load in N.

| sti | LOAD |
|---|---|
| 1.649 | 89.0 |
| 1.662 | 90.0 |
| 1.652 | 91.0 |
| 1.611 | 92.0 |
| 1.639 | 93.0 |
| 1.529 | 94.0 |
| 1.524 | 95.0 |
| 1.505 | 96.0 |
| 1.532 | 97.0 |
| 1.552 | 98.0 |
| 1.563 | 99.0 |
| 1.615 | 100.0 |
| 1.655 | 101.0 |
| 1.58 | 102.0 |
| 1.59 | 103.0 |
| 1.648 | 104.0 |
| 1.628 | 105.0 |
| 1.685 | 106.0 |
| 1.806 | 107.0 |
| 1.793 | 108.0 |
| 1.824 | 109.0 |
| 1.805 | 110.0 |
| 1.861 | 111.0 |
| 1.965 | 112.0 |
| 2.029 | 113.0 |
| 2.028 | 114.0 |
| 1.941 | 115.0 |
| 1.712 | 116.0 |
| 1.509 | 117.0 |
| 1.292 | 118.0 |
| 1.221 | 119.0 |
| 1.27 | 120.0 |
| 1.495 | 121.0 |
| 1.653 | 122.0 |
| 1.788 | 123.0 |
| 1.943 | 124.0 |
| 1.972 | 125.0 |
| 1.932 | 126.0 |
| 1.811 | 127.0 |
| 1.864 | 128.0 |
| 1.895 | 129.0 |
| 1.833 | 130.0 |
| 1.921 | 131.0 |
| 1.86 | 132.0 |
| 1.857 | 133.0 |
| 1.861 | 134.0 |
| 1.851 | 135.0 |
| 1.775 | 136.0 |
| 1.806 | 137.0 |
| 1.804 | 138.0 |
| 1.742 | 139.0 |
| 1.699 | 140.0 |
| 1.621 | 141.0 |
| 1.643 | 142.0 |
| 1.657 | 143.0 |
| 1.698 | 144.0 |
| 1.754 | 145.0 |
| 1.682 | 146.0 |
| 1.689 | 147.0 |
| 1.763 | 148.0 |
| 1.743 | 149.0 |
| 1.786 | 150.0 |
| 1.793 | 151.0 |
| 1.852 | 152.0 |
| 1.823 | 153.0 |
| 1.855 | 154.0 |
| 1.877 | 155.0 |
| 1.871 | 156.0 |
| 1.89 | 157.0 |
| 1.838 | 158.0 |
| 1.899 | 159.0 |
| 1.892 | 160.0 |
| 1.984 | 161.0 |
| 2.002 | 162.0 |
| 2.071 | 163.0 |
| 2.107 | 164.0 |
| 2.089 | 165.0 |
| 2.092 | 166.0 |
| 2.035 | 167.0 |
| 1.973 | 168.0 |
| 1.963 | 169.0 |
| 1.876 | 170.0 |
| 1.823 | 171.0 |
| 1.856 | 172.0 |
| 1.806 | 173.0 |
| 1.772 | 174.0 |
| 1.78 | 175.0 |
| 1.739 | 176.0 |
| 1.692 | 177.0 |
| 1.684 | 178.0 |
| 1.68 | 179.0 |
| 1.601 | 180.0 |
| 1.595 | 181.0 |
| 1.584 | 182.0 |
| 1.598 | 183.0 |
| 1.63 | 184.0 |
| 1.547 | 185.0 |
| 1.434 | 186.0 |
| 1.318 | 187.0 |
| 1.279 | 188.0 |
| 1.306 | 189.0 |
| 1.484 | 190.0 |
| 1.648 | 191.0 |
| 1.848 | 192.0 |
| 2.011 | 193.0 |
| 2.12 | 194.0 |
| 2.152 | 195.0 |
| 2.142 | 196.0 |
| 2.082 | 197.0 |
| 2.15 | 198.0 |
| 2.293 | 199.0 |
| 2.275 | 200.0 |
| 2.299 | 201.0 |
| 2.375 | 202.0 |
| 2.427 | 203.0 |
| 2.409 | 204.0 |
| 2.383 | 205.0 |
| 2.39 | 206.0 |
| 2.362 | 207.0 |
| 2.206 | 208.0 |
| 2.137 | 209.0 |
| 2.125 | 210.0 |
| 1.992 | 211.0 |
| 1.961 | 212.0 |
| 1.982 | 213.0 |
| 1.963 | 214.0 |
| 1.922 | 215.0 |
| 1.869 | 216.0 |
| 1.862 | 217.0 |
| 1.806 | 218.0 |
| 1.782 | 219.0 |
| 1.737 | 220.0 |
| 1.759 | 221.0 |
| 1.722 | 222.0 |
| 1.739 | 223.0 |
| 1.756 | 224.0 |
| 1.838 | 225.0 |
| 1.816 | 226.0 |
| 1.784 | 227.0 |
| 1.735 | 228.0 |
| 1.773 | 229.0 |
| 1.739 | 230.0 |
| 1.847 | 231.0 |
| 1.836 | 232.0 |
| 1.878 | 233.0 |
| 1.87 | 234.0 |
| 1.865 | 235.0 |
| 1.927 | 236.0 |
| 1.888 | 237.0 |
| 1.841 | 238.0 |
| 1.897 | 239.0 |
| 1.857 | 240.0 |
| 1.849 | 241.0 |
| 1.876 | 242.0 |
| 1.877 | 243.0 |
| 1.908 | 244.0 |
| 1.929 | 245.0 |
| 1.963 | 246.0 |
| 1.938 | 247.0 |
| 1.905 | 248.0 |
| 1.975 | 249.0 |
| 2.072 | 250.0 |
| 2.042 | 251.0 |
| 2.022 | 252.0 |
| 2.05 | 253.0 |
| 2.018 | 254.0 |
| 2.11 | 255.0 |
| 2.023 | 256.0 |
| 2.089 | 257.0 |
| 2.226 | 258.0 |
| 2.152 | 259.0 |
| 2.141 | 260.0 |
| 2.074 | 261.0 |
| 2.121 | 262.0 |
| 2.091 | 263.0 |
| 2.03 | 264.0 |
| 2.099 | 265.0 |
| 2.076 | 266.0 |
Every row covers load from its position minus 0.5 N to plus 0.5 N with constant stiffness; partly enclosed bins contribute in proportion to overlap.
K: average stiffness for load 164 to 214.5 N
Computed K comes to 1.92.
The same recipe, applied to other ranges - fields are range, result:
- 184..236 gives 1.92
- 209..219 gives 1.94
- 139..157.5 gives 1.76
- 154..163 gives 1.91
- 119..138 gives 1.78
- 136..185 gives 1.8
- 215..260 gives 1.9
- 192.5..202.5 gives 2.19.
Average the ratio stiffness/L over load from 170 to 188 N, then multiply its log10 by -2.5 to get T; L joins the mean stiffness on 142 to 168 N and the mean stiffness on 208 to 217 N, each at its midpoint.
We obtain 0.164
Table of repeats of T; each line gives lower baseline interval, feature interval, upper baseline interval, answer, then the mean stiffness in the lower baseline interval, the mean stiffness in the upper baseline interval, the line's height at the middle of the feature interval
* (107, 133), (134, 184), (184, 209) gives 0.04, 1.77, 1.99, 1.88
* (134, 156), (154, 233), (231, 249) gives -0.04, 1.76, 1.89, 1.83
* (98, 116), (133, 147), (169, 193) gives -0.02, 1.76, 1.65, 1.71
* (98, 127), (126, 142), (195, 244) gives -0.03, 1.71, 1.98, 1.76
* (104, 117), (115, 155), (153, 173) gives 0.08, 1.82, 1.94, 1.88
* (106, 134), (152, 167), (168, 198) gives -0.12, 1.77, 1.74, 1.75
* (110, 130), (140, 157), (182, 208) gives 0.04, 1.75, 1.96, 1.83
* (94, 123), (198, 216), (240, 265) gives -0.16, 1.65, 2.02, 1.9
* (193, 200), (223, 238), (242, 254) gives 0.12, 2.15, 1.97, 2.03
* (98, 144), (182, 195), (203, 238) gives 0.16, 1.74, 1.94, 1.87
